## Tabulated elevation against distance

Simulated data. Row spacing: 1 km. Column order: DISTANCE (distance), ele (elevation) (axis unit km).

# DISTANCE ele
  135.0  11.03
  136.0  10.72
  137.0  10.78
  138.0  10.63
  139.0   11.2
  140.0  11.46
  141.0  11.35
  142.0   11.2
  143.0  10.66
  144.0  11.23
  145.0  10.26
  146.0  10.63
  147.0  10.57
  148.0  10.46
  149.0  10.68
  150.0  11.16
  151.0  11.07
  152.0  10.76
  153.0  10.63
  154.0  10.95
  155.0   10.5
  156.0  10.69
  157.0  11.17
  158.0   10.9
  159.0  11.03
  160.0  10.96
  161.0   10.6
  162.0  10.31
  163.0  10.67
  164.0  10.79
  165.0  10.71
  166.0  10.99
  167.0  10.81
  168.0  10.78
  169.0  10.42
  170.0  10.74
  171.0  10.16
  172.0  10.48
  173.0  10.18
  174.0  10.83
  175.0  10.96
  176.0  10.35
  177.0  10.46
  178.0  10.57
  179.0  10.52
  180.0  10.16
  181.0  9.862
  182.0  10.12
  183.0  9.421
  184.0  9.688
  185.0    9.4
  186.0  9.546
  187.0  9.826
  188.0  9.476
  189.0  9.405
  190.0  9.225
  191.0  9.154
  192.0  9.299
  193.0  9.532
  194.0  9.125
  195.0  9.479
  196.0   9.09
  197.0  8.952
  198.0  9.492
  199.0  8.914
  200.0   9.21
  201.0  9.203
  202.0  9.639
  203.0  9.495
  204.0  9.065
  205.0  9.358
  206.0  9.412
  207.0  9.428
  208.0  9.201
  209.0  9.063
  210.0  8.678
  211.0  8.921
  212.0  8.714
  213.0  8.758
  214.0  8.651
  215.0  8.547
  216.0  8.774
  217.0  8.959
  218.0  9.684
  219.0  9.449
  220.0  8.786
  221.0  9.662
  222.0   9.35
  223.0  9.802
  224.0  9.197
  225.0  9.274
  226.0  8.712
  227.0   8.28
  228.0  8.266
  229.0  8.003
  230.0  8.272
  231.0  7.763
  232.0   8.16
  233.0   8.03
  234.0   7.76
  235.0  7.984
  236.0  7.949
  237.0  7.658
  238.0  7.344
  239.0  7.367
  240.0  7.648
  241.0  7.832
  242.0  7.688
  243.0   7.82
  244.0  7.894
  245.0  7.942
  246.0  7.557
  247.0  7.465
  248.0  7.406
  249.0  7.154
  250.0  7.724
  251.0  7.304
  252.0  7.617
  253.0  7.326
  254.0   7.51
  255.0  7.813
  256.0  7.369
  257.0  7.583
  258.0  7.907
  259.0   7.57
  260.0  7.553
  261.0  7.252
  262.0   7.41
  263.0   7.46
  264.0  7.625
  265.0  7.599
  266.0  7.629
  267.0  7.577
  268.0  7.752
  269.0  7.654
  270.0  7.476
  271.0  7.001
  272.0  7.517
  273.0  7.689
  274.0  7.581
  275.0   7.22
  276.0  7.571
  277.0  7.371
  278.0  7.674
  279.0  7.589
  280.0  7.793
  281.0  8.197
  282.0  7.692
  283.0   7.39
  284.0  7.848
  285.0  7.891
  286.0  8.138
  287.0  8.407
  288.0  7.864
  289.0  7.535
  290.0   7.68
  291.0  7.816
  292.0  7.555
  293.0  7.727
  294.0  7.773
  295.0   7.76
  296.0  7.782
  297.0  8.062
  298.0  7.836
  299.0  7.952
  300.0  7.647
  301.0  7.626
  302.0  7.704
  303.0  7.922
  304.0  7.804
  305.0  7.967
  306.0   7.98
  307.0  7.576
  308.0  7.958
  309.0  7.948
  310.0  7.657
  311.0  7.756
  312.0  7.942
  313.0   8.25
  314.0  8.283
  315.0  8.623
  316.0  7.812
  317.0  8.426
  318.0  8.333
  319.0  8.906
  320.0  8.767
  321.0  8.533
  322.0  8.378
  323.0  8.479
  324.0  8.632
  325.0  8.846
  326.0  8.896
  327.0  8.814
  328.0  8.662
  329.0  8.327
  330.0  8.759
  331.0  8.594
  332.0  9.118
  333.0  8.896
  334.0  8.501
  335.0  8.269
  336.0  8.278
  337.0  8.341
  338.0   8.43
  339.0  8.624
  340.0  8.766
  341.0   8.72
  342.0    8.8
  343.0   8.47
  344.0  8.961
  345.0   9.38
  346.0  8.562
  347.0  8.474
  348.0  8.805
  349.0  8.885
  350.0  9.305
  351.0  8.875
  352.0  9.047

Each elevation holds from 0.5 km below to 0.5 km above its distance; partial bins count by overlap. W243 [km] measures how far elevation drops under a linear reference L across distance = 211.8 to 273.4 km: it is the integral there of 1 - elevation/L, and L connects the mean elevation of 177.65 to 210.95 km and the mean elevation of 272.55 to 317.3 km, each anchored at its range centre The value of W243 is 4.8 km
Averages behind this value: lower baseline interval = 9.44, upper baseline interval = 7.83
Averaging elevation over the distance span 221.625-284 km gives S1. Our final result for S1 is 7.78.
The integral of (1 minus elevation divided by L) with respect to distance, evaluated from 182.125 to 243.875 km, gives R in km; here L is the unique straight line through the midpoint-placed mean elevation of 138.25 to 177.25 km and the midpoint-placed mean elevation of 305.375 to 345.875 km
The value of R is 7.19 km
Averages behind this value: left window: 10.8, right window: 8.47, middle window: 8.85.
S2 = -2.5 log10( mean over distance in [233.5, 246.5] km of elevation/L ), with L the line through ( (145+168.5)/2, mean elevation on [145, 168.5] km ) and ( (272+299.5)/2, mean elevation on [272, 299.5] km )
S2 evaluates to 0.14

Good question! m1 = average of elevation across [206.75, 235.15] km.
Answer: 8.77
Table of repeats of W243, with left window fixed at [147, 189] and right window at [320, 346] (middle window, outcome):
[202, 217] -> 1.5 km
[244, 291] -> 8.8 km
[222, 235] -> 1.8 km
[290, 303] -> 1.8 km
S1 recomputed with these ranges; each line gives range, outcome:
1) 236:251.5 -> 7.6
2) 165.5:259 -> 8.94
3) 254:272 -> 7.54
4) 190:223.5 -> 9.18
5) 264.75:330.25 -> 7.95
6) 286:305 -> 7.82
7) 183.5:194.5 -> 9.43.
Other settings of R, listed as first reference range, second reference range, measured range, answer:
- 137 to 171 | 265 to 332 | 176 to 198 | 1.1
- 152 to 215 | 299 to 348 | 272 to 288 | 2.0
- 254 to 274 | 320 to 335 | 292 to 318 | 1.1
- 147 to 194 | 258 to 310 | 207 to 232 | 0.9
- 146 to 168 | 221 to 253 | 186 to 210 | 0.2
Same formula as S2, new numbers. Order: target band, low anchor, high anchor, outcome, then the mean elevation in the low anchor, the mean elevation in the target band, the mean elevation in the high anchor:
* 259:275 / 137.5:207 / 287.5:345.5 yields 0.19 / 10.2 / 7.51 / 8.25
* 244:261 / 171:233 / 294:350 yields 0.18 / 9.33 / 7.55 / 8.36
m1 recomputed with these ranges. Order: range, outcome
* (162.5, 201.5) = 9.95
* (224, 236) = 8.26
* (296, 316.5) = 7.91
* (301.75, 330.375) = 8.28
